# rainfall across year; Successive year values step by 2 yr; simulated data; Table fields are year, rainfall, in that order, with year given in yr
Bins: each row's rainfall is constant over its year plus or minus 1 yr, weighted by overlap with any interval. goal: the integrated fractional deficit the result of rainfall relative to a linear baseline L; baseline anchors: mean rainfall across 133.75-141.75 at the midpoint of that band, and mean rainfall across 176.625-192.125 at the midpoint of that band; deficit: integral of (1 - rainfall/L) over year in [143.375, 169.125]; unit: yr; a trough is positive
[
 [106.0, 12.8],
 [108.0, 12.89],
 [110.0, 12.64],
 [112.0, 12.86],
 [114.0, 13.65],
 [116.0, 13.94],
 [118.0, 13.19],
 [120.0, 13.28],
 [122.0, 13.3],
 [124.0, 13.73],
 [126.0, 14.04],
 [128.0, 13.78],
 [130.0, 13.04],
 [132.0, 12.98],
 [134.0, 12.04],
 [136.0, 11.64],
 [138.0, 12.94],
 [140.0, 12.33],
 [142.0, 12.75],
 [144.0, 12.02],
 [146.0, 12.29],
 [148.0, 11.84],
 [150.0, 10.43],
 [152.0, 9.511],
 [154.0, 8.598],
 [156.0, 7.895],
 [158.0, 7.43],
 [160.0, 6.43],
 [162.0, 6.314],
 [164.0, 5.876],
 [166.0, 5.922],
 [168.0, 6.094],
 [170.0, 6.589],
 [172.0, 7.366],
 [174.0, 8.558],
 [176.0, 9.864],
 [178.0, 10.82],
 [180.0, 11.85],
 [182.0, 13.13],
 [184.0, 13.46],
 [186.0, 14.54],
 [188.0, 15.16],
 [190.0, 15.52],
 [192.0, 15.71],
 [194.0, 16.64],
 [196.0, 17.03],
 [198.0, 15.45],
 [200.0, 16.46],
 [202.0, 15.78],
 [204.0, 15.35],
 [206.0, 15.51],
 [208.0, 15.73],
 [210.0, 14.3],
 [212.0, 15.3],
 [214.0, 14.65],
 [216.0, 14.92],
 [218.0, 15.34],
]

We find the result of 8.7 yr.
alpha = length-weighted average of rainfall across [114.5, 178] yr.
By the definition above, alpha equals 10.5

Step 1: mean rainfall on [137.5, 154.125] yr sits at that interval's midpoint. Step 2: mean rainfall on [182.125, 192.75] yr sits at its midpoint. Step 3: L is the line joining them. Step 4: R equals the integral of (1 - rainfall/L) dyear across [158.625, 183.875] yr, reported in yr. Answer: 9.7 yr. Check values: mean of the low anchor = 11.5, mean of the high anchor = 14.7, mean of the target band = 8.4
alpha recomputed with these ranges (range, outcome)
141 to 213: 11.8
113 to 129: 13.6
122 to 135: 13.3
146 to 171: 7.93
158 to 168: 6.26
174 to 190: 12.6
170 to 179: 8.87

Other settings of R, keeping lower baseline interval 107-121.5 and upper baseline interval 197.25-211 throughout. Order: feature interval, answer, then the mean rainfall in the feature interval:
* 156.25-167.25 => 6.0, 6.49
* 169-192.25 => 5.0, 11.8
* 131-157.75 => 5.2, 11.2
